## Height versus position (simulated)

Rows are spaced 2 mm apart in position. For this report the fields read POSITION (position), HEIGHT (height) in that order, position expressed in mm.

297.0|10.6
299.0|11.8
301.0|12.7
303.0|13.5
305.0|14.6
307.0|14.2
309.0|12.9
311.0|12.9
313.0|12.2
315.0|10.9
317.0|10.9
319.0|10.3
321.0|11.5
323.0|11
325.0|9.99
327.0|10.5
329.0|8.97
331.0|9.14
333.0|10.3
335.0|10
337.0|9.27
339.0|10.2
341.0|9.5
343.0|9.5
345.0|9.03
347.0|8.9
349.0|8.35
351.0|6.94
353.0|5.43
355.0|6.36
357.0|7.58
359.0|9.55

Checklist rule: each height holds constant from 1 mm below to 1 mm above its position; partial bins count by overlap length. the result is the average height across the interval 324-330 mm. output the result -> 9.82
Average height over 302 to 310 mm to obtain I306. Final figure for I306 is 13.8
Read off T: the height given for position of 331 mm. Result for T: 9.14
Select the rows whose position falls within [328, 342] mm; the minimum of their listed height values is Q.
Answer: 8.97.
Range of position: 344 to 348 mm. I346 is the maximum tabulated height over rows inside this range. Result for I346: 9.03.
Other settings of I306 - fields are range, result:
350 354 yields 6.19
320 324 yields 11.2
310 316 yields 12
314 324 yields 10.9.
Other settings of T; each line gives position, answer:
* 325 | 9.99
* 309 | 12.9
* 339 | 10.2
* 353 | 5.43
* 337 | 9.27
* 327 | 10.5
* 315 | 10.9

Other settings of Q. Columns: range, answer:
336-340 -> 9.27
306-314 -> 12.2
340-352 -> 6.94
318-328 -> 9.99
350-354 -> 5.43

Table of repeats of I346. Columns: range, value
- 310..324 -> 12.9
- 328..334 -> 10.3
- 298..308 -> 14.6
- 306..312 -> 14.2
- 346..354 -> 8.9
